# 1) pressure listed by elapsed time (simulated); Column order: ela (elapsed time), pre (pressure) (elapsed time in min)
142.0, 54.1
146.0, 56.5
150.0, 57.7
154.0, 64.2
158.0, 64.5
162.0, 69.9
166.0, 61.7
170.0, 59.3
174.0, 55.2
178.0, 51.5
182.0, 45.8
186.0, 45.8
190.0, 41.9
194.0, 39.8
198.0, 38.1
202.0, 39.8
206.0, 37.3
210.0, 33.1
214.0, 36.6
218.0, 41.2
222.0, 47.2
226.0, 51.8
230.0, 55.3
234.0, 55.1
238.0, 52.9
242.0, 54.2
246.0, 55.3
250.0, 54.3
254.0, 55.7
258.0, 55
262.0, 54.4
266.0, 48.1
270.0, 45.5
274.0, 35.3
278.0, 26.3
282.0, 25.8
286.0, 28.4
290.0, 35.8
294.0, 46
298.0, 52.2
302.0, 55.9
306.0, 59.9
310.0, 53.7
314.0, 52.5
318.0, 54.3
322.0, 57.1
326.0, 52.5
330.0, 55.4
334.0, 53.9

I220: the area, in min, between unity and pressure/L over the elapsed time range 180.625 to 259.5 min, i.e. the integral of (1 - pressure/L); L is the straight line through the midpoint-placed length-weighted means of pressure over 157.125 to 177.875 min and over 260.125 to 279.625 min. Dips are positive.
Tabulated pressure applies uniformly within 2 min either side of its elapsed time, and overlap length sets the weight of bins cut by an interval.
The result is 5.8 min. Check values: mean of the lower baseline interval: 61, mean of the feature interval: 46.8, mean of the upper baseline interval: 42.1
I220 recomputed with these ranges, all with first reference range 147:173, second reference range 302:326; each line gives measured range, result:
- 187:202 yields 5.1 min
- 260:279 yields 4.8 min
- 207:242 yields 7.4 min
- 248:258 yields 0.5 min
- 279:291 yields 5.8 min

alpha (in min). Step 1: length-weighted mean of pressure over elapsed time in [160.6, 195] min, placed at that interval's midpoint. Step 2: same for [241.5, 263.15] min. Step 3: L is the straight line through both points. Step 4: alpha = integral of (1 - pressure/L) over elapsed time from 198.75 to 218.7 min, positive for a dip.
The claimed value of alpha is 6.0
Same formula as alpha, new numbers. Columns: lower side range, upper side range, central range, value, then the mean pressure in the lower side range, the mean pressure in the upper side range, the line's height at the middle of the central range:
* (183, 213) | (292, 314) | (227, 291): 0.9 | 39.5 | 53.4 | 47.6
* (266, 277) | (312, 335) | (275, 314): 3.5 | 40.5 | 54.3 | 46.6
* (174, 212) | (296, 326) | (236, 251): -2.1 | 42.2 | 54.9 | 47.6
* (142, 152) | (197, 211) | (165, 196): -2.9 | 56.5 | 37.3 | 45.2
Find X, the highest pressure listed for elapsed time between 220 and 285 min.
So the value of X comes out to 55.7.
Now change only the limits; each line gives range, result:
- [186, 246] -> 55.3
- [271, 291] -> 35.8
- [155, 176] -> 69.9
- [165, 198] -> 61.7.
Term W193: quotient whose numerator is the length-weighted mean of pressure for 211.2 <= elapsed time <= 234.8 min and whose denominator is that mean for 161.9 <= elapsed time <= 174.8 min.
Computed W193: 0.8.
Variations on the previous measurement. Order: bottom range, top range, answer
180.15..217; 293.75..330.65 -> 1.36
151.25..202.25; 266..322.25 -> 0.85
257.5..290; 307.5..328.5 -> 1.39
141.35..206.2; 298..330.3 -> 1.05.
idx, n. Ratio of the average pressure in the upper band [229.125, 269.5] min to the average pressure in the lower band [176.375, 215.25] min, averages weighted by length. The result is 1.3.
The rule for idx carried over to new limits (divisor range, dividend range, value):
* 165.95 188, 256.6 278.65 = 0.86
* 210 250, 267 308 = 0.84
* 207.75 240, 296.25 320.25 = 1.18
